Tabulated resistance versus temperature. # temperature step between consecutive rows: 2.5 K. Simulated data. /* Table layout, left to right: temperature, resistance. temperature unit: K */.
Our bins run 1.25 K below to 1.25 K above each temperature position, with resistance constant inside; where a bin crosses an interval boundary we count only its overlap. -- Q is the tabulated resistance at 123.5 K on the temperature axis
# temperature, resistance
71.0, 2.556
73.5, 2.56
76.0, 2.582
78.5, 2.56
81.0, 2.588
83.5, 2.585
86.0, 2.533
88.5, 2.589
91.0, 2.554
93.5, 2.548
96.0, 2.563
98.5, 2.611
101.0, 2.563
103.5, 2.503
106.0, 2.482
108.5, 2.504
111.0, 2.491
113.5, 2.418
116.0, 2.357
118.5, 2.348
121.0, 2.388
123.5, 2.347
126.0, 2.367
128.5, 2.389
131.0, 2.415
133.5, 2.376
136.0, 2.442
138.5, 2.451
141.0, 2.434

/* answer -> 2.347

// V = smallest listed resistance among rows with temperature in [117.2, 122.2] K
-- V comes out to 2.348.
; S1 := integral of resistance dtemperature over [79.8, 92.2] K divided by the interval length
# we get 2.57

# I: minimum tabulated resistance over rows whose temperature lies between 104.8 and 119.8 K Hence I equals 2.348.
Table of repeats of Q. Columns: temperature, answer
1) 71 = 2.556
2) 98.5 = 2.611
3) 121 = 2.388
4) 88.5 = 2.589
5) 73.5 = 2.56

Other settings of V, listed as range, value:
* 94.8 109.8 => 2.482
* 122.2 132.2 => 2.347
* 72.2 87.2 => 2.533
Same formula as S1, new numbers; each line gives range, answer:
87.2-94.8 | 2.56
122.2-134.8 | 2.38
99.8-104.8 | 2.53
